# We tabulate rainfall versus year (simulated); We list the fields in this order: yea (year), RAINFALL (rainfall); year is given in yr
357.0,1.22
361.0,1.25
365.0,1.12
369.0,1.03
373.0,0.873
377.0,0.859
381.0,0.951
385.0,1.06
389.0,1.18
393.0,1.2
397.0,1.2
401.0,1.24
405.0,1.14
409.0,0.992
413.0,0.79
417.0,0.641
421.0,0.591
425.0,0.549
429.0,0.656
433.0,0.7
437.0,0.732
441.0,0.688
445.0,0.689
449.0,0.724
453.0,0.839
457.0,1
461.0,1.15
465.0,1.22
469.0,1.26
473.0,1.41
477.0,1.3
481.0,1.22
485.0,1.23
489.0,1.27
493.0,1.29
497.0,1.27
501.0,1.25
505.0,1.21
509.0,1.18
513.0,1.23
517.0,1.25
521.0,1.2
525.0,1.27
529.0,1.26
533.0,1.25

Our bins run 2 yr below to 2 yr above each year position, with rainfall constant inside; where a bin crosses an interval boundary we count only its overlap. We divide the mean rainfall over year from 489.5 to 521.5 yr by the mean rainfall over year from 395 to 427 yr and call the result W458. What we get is 1.4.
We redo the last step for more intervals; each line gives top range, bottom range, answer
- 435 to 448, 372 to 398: 0.67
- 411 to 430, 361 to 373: 0.60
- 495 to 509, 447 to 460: 1.41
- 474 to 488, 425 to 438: 1.88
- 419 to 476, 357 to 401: 0.81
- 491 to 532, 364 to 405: 1.16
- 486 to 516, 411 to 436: 1.89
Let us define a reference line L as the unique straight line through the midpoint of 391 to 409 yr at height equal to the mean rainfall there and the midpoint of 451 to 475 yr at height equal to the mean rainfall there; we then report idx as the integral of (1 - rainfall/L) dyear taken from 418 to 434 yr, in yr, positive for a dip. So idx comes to 7.46 yr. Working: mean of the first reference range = 1.17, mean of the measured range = 0.62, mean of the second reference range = 1.15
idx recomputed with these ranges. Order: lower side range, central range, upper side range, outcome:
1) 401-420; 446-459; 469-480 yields 3.8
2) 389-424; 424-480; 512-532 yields 7.9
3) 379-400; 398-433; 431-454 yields 4.2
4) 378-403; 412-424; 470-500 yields 5.3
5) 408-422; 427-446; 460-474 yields 5.2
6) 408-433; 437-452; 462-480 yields 4.0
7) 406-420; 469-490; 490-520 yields -3.1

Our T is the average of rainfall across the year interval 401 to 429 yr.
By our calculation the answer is 0.807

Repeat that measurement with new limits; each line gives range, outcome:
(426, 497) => 1.02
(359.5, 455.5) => 0.903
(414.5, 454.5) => 0.68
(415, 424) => 0.609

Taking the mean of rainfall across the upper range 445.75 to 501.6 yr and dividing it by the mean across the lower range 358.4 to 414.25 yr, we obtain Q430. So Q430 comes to 1.09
